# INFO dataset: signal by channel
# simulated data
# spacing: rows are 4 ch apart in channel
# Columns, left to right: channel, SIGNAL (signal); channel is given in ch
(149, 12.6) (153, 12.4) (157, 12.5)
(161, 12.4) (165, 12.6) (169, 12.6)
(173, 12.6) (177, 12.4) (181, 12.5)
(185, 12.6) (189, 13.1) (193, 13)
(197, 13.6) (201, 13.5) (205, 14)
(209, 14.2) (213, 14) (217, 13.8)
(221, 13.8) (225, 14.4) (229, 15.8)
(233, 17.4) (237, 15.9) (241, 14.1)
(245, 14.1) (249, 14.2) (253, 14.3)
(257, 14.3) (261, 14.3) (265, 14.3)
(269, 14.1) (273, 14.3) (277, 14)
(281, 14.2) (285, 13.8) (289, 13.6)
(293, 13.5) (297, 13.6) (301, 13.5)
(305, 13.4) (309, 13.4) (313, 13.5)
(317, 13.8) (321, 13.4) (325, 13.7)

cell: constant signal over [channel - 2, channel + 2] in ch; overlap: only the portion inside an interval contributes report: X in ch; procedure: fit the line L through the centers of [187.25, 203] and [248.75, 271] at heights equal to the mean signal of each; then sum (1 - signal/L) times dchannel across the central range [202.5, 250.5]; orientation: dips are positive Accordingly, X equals -3.0 ch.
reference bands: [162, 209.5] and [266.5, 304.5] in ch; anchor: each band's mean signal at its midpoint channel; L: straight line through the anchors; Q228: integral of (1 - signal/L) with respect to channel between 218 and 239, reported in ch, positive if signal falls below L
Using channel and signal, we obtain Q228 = -3.2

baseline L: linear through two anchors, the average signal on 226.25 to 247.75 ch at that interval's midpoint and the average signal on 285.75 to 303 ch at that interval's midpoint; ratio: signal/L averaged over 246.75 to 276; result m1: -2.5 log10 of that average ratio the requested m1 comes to 0.03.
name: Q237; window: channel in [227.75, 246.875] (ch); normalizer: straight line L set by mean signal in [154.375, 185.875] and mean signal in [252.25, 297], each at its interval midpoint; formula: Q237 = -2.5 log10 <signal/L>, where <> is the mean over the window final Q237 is -0.15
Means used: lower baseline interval 12.5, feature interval 15.5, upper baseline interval 14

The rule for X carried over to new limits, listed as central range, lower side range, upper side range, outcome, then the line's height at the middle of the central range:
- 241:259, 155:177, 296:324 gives -1.5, 13.1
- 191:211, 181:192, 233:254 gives -0.5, 13.3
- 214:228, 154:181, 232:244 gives 0.6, 14.8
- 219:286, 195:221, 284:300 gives -4.1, 13.7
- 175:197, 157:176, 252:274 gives 0.2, 12.9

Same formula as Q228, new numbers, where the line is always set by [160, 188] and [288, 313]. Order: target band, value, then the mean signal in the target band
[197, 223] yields -2.1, 13.9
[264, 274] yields -0.7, 14.2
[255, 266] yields -0.9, 14.3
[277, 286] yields -0.5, 14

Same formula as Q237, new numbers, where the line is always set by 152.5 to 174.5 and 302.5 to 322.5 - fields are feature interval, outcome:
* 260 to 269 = -0.085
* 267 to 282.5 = -0.071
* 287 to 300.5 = -0.014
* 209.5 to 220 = -0.087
